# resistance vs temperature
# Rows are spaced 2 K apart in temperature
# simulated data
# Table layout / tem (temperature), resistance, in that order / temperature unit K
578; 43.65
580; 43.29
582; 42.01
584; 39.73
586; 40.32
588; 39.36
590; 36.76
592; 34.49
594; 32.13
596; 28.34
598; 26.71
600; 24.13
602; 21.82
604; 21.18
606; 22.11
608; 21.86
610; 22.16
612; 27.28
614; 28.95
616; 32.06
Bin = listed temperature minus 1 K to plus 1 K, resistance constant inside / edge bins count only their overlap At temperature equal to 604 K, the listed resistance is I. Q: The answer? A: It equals 21.18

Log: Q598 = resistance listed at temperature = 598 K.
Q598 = 26.71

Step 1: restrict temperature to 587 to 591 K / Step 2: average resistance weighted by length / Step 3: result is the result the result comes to 38.1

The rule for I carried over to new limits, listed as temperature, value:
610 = 22.16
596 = 28.34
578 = 43.65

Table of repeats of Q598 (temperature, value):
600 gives 24.13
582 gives 42.01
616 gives 32.06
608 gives 21.86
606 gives 22.11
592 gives 34.49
